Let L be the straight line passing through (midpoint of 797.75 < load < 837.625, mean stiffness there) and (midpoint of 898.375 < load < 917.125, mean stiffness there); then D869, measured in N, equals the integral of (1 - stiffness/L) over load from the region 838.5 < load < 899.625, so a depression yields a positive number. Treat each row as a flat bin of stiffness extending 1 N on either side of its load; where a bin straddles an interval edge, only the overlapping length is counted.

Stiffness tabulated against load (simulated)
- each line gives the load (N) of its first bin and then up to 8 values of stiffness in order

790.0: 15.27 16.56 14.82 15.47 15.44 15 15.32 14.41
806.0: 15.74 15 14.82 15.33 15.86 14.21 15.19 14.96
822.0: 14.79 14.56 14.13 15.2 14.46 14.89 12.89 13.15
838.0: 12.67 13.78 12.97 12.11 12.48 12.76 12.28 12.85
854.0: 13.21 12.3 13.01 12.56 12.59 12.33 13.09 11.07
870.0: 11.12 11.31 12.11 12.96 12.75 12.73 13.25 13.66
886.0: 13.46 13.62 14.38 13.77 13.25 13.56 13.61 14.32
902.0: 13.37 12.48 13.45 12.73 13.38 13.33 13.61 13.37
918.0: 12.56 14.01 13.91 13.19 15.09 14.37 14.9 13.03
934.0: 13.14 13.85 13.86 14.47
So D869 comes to 4.7 N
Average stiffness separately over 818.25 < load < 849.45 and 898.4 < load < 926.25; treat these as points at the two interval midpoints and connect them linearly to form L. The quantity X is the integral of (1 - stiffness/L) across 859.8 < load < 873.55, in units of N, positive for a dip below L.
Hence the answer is 1.6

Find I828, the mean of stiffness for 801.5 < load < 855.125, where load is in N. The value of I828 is 14.1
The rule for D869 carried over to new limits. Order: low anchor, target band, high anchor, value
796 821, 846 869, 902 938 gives 3.0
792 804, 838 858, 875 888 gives 1.8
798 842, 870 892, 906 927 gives 1.5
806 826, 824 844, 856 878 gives 0.4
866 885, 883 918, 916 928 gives -0.9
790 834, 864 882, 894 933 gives 2.5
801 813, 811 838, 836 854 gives -0.9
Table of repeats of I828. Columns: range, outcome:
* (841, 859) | 12.7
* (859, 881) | 12.2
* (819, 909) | 13.2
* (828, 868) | 13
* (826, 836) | 14.2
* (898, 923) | 13.4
